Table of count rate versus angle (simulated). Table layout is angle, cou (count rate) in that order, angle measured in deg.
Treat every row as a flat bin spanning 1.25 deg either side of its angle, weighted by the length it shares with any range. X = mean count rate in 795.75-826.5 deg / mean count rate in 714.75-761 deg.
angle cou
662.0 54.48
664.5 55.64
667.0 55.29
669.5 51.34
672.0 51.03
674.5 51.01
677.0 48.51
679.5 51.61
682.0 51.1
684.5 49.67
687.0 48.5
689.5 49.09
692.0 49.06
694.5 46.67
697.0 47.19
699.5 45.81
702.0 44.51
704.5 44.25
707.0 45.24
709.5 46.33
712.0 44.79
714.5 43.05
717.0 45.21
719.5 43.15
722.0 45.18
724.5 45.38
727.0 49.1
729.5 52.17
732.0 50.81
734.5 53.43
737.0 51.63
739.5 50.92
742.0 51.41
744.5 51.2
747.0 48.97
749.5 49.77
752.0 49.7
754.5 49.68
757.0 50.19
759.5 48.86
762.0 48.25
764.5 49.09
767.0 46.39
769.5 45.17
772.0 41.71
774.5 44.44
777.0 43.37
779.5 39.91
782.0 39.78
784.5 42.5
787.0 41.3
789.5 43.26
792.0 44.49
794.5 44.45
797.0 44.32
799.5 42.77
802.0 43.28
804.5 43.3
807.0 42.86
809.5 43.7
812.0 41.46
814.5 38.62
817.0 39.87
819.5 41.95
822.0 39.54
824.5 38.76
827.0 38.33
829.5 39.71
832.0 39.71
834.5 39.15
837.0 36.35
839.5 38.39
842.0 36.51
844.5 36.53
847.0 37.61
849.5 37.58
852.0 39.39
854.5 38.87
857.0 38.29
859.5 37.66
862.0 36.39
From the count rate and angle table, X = 0.85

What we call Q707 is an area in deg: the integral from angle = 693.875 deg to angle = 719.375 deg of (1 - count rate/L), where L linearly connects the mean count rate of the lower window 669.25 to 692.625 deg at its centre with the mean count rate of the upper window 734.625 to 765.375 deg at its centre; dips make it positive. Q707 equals 2.50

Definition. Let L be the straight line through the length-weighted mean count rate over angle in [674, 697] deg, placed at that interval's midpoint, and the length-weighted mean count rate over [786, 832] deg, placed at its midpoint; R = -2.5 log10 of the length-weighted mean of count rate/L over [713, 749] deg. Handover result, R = -0.05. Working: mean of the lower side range 49.3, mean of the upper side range 41.7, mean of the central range 48.7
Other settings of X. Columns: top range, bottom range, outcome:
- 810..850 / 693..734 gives 0.84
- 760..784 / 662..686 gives 0.86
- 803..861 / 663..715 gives 0.81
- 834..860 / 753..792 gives 0.84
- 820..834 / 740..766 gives 0.79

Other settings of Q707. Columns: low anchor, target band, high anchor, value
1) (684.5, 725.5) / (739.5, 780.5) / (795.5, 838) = -3.8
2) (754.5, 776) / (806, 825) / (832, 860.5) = 0.2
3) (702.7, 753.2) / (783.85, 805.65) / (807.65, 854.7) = -0.6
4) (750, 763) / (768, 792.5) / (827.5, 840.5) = 1.9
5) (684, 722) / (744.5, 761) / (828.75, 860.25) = -2.4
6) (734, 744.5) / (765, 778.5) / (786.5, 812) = 0.8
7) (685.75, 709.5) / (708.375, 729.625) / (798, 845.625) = -0.1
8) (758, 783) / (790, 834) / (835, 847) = -1.4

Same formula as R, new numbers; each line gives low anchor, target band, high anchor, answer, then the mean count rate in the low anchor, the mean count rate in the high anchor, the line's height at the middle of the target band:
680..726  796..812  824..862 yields -0.07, 46.4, 38.1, 40.4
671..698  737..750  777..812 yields -0.11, 49.4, 42.7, 45.8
